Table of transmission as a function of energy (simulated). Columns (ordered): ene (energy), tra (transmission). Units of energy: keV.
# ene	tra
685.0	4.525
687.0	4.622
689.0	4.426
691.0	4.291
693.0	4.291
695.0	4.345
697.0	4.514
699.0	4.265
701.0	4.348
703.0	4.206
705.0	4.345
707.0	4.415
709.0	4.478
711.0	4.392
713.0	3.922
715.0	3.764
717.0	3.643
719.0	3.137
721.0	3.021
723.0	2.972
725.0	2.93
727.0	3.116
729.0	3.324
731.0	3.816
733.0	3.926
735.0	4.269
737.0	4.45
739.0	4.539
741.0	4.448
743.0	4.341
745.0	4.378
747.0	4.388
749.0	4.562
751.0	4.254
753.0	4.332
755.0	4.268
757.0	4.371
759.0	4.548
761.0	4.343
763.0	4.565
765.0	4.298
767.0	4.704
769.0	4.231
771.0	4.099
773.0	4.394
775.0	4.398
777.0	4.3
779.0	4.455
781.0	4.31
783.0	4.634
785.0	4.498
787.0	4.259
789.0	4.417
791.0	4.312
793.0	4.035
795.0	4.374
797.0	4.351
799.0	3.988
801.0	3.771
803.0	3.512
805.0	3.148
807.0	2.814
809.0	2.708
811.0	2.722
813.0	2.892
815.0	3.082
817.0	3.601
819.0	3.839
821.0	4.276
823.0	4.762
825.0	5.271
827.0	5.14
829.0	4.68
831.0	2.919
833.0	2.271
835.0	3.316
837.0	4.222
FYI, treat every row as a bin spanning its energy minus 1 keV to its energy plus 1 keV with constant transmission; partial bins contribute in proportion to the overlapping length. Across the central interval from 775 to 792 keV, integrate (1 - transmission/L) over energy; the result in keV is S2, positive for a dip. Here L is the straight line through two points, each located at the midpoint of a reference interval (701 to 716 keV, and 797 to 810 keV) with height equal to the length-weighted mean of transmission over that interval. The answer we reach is -3.91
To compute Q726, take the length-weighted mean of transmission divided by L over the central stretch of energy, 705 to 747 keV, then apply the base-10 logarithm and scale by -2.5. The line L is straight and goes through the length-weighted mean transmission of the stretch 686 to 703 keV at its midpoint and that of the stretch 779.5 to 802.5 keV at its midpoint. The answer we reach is 0.12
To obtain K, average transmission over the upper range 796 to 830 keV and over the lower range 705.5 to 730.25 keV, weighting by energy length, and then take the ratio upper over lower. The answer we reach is 1.1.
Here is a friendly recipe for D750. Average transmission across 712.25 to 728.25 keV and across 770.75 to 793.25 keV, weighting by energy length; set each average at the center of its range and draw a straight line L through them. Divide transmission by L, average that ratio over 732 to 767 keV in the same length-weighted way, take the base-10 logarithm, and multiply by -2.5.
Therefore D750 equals -0.154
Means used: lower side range 3.3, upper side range 4.36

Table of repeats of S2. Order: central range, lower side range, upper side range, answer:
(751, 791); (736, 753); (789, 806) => -1.9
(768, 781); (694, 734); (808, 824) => -2.4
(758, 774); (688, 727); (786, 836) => -2.2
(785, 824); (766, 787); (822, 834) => 4.8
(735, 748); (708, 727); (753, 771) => -1.3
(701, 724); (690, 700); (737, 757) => 2.6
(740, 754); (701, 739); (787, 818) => -2.4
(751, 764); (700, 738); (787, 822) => -2.3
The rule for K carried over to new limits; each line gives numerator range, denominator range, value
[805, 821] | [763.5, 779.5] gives 0.73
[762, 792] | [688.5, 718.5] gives 1.04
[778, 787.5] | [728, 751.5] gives 1.05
